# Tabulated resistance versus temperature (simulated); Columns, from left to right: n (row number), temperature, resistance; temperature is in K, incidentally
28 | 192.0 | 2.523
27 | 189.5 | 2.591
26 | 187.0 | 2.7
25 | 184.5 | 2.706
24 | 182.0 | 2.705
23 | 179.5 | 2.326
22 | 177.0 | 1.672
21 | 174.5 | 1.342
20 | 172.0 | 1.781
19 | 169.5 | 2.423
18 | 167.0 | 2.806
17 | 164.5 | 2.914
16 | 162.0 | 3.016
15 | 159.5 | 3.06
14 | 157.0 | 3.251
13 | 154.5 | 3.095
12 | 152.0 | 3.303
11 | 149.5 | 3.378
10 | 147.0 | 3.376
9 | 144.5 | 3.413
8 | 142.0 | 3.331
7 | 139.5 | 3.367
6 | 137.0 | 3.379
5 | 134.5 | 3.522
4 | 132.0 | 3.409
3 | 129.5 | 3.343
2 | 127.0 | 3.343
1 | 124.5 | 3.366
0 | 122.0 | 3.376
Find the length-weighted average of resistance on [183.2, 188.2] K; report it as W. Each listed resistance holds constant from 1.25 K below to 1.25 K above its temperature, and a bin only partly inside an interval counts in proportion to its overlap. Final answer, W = 2.7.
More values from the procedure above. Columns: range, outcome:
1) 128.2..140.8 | 3.4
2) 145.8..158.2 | 3.28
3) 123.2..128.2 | 3.35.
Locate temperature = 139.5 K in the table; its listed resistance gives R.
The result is 3.367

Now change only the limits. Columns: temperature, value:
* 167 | 2.806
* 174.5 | 1.342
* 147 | 3.376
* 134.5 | 3.522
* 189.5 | 2.591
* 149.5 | 3.378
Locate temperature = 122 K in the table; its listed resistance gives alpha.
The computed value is 3.376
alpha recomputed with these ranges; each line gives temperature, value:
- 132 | 3.409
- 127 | 3.343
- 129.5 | 3.343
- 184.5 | 2.706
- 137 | 3.379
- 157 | 3.251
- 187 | 2.7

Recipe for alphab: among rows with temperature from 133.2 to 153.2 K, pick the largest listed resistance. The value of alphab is 3.522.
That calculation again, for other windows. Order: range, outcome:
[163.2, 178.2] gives 2.914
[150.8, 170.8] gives 3.303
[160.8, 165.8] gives 3.016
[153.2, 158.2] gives 3.251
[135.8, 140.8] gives 3.379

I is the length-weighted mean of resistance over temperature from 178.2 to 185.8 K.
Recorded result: 2.57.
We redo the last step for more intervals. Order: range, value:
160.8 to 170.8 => 2.78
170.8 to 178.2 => 1.6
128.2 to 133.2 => 3.38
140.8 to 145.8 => 3.37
